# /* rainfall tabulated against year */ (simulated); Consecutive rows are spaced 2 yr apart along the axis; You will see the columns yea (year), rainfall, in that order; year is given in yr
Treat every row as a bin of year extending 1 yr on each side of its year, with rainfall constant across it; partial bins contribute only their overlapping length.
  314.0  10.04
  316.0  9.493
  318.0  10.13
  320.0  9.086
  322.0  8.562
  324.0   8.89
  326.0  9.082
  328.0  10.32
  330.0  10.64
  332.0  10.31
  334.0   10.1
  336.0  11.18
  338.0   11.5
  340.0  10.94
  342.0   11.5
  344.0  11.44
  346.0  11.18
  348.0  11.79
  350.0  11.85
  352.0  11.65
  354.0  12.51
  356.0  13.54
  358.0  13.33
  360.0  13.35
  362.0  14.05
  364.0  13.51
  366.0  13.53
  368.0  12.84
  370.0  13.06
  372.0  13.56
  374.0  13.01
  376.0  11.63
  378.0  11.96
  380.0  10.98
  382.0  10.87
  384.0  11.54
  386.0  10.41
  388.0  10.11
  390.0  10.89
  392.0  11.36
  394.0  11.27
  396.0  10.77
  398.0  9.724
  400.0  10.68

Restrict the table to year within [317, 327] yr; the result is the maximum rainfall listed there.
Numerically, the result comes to 10.13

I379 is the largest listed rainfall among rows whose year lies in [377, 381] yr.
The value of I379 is 11.96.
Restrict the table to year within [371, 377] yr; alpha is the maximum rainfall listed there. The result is 13.56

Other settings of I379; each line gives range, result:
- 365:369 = 13.53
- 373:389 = 13.01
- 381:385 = 11.54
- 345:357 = 13.54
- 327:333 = 10.64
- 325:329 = 10.32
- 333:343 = 11.5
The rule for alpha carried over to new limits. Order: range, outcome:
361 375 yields 14.05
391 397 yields 11.36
